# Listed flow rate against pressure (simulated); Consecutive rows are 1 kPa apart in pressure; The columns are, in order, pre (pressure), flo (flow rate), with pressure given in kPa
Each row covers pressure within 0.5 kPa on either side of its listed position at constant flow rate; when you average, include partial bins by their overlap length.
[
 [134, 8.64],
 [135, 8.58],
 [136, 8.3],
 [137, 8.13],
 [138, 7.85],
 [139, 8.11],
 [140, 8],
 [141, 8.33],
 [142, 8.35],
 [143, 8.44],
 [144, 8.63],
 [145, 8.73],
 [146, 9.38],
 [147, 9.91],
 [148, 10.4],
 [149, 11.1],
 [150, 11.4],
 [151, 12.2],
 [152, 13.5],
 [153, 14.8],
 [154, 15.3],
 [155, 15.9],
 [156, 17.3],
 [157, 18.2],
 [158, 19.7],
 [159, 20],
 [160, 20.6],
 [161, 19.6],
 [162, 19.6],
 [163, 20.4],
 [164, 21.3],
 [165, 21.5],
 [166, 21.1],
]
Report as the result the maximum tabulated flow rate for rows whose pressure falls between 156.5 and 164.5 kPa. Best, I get 21.3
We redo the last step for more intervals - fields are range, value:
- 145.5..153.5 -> 14.8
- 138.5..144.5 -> 8.63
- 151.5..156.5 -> 17.3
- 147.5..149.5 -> 11.1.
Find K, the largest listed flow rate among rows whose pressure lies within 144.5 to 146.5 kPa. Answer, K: 9.38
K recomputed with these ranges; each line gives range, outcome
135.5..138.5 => 8.3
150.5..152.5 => 13.5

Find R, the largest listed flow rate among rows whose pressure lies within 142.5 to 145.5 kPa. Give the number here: 8.73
